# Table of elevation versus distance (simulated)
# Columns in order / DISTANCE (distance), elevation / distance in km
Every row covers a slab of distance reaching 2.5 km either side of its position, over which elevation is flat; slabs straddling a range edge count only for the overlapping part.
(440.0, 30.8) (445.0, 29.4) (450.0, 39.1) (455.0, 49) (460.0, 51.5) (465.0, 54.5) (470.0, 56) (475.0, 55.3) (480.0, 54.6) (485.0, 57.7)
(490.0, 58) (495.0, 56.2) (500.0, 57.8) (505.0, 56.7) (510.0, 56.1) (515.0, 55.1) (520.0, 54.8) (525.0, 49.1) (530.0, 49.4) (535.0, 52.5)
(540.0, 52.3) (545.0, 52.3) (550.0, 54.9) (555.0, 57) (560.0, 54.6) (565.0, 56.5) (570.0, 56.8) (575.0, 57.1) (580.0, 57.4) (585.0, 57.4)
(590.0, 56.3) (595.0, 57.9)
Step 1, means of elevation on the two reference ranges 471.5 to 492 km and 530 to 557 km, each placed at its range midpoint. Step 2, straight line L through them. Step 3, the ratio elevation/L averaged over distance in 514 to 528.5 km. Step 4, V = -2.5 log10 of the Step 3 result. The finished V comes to 0.04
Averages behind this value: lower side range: 56.3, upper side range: 53.3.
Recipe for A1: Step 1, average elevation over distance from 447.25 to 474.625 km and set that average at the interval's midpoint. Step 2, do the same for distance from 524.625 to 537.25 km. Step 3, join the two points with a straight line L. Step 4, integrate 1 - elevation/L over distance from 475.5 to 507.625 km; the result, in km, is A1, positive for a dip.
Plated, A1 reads -4.1 km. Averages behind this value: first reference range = 50.2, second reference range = 50.5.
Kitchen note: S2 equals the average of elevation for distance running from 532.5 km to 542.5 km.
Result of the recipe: 52.4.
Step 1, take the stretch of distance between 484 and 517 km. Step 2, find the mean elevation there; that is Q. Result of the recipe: 56.8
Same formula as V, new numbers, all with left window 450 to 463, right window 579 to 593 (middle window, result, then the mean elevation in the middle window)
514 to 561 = 0.01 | 53.1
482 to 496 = -0.14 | 57.3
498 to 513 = -0.10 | 56.8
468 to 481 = -0.12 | 55.4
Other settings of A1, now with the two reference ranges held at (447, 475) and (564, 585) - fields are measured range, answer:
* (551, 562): 0.04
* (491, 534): -1.01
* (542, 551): 0.33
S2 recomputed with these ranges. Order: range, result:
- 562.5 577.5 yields 56.8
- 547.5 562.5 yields 55.5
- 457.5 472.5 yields 54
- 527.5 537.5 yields 51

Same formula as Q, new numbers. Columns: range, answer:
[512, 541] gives 52.3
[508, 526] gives 54.1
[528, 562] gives 53.3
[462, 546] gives 54.6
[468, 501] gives 56.5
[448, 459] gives 45.3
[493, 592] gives 55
